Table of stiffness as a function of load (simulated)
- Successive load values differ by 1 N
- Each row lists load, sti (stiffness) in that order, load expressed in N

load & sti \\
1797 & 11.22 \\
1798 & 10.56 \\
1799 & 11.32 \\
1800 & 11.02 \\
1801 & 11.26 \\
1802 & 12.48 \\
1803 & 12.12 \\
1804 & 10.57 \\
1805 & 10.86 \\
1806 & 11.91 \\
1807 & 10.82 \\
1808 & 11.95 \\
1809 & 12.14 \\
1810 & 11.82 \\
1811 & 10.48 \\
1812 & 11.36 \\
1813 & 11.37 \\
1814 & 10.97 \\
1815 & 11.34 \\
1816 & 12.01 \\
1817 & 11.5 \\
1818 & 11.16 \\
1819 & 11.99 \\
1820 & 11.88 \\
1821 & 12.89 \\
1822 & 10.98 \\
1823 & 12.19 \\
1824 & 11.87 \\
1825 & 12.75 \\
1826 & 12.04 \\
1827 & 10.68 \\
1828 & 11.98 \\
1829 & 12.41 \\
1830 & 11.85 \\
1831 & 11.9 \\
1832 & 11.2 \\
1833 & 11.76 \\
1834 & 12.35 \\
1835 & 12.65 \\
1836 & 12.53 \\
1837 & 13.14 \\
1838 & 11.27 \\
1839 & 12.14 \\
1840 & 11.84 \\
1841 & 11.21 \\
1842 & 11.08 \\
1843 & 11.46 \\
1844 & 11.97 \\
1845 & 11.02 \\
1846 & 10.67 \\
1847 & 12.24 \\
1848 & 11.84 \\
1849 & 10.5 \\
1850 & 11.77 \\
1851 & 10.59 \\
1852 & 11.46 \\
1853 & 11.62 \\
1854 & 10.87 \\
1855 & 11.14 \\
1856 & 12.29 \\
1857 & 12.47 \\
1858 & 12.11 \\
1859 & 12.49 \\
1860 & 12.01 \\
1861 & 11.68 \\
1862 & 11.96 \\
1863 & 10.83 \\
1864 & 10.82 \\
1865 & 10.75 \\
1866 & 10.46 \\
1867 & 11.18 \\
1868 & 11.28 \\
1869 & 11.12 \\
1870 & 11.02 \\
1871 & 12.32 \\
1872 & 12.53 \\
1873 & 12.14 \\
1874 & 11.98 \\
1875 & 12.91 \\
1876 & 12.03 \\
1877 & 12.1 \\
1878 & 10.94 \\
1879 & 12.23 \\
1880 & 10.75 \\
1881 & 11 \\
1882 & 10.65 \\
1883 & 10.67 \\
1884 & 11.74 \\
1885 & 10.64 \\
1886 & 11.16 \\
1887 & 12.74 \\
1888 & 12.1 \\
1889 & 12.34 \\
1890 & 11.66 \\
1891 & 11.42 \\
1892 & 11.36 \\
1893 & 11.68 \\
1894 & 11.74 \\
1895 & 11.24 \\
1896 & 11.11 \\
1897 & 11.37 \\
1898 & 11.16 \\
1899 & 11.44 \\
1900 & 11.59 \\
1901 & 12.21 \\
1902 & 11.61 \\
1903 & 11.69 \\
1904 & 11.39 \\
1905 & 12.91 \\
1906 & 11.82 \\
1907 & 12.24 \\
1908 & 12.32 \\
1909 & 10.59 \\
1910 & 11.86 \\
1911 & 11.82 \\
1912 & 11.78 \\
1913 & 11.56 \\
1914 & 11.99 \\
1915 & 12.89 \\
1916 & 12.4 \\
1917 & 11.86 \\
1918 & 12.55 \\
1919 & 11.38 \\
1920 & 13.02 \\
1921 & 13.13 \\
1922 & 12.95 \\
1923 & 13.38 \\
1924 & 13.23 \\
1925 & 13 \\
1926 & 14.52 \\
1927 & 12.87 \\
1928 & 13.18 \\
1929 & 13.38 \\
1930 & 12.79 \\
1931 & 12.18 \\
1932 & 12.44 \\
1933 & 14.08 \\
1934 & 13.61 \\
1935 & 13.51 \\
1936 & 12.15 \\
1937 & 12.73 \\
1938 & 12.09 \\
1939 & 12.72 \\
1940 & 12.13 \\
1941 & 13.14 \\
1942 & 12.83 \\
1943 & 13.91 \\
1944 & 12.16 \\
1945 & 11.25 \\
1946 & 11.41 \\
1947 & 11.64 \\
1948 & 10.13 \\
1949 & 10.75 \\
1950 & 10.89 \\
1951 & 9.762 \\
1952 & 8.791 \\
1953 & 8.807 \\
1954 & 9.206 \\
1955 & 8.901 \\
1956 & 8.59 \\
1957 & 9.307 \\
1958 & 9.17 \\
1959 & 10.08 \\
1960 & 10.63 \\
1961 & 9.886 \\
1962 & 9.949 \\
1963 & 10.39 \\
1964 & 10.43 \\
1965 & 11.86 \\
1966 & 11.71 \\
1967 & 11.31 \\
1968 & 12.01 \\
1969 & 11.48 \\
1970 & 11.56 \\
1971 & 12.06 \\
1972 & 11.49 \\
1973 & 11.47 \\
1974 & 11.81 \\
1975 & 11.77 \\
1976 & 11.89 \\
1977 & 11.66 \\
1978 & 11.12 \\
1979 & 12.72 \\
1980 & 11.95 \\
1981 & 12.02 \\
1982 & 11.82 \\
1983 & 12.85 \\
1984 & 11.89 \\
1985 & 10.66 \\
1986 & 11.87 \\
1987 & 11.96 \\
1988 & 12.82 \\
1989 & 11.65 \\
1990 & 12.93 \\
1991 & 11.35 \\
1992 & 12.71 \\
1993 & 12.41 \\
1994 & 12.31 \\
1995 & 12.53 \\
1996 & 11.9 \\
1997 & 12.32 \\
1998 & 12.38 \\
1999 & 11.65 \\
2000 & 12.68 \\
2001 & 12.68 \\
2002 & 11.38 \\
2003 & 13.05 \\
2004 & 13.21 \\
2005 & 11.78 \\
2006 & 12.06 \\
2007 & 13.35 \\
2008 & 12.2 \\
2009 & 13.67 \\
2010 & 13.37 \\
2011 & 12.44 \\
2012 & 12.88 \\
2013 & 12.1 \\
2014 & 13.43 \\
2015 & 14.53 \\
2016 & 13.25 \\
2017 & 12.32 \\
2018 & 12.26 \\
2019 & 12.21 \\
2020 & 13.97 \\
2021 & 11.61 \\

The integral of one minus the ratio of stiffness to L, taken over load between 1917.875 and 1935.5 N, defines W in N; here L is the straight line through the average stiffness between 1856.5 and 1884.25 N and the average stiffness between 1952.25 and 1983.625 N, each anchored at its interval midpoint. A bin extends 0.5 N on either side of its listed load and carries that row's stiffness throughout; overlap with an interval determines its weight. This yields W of -2.9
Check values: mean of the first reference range 11.6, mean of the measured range 13.1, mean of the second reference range 11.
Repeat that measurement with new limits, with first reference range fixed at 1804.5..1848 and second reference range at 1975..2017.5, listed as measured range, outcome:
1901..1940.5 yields -1.39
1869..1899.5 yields 0.87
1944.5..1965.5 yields 3.65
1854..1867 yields 0.33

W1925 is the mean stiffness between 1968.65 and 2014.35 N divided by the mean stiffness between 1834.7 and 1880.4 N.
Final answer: 1.05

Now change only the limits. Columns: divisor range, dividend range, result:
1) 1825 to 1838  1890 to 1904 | 0.96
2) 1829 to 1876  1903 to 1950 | 1.06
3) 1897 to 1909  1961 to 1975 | 0.96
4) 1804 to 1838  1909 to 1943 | 1.08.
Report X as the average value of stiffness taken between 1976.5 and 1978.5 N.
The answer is 11.4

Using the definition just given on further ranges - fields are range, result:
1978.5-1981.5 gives 12.2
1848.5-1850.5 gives 11.1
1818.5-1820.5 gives 11.9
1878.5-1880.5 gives 11.5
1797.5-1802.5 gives 11.3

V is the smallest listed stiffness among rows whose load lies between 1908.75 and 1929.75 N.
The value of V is 10.59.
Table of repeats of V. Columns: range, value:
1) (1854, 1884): 10.46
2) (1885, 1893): 10.64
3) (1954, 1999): 8.59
